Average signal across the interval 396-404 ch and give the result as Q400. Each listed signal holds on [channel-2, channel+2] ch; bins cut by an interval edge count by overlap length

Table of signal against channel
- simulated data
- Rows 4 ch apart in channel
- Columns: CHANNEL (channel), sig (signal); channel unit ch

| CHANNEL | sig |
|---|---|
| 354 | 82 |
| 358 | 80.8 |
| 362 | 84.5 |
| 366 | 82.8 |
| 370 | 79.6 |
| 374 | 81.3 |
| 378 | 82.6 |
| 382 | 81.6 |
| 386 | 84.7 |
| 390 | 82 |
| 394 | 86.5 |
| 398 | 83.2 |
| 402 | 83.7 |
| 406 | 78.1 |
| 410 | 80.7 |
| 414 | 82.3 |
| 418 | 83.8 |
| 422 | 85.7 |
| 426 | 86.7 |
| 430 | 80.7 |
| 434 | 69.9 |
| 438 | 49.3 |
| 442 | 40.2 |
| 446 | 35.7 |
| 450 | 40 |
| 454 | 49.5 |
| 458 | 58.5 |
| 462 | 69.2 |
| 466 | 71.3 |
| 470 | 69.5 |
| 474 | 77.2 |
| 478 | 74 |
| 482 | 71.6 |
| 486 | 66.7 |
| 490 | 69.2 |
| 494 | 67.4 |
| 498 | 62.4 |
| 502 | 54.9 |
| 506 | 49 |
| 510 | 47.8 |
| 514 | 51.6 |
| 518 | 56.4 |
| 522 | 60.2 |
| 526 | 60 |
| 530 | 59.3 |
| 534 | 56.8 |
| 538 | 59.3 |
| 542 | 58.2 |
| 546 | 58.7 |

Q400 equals 83.5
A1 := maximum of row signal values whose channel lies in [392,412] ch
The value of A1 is 86.5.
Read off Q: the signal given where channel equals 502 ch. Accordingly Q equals 54.9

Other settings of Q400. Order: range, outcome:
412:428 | 84.6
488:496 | 68.3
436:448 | 41.7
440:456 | 41.4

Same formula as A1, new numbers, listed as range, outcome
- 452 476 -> 77.2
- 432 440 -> 69.9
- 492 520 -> 67.4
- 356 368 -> 84.5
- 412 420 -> 83.8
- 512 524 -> 60.2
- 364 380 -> 82.8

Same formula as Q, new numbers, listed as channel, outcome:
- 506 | 49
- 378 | 82.6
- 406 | 78.1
